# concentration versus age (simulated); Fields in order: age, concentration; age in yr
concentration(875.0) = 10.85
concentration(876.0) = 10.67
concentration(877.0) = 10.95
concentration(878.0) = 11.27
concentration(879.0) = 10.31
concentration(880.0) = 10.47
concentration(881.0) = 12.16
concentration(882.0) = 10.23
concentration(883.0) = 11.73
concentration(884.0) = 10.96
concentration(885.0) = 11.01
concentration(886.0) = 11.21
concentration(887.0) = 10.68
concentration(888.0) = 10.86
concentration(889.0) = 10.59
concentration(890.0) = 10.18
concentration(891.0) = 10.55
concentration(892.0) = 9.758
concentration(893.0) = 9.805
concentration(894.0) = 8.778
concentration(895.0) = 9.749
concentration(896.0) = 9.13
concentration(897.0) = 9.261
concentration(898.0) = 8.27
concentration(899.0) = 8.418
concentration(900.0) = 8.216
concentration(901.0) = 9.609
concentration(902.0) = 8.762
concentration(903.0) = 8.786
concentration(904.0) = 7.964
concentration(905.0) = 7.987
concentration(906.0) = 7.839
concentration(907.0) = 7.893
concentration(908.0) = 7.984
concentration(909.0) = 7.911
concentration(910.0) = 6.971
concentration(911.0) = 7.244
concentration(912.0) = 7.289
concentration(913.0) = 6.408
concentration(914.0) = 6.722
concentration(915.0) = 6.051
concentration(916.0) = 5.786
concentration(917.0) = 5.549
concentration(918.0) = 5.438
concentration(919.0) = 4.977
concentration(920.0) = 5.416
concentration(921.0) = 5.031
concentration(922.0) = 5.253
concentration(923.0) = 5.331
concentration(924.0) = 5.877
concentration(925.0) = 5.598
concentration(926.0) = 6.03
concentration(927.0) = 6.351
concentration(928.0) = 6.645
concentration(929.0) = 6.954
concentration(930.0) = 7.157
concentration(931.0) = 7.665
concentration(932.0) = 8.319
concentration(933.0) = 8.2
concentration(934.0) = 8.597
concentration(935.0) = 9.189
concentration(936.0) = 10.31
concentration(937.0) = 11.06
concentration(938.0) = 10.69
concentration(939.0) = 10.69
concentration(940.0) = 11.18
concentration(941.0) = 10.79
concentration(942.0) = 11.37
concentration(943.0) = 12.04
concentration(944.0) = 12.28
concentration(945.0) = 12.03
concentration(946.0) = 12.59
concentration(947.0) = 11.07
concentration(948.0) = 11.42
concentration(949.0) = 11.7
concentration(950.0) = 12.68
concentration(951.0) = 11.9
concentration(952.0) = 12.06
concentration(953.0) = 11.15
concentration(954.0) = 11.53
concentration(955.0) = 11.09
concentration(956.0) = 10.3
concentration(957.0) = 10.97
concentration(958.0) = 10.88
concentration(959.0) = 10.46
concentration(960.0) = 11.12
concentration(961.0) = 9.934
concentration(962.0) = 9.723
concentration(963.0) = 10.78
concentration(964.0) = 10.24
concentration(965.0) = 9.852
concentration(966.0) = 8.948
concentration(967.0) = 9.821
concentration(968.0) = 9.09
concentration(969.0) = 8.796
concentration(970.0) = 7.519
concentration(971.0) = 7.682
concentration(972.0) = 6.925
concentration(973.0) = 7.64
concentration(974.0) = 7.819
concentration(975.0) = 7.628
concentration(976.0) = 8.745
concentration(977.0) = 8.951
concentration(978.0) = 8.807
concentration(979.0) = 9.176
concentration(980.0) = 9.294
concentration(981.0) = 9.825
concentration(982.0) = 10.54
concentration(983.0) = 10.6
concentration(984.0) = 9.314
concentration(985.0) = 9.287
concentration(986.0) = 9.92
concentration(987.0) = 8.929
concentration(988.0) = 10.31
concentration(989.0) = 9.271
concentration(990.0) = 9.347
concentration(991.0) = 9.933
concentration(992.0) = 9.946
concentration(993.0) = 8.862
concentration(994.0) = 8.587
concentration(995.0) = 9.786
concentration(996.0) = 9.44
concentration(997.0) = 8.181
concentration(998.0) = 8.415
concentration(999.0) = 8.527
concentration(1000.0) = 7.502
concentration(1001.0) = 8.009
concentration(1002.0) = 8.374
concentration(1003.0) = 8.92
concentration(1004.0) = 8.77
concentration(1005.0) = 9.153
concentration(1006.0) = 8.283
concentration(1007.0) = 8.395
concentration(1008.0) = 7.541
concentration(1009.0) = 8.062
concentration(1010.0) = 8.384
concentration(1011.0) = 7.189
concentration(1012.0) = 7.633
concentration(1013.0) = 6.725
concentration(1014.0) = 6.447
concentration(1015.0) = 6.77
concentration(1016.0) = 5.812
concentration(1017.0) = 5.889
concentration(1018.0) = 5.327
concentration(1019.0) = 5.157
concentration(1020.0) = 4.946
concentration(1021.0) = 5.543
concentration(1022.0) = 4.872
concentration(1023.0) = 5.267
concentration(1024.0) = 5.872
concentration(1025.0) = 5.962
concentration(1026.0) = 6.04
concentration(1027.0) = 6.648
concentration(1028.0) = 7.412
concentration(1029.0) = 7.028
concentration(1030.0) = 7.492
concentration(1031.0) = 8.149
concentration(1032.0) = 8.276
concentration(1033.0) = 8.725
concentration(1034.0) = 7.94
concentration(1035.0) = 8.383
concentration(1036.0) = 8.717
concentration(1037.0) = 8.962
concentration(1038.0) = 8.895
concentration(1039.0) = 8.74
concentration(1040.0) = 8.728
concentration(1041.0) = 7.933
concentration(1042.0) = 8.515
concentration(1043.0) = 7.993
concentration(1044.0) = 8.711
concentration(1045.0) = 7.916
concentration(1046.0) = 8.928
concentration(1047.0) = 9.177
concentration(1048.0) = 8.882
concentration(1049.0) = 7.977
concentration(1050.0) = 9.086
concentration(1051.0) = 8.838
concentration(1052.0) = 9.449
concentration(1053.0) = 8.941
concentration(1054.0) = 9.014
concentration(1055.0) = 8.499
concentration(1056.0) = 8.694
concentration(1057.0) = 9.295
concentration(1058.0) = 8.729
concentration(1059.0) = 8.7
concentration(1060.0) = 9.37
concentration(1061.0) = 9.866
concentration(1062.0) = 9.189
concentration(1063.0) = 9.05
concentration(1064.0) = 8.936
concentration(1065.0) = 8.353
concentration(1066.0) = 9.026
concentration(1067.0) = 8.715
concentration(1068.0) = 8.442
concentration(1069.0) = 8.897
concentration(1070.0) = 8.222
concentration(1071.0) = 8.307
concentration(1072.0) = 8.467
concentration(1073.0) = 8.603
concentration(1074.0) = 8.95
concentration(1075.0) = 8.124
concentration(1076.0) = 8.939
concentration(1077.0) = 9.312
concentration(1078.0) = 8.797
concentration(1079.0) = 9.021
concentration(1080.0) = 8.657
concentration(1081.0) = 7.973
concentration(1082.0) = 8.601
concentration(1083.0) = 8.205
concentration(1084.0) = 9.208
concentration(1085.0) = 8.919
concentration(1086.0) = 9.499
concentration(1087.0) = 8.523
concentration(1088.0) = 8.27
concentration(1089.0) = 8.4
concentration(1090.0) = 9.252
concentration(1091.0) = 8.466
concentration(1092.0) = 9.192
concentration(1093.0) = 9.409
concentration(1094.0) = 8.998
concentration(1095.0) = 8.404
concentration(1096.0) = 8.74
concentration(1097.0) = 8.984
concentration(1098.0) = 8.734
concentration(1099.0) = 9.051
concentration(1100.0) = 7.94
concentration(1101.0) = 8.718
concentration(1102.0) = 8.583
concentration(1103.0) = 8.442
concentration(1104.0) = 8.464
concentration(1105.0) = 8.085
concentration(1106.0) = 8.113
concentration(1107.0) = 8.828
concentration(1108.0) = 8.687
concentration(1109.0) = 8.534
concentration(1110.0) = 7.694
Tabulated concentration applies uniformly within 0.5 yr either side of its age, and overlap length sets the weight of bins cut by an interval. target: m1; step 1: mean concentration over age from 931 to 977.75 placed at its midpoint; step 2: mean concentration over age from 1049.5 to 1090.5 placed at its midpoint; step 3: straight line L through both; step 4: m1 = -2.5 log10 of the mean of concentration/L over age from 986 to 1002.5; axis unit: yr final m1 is 0.080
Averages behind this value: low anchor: 10.1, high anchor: 8.81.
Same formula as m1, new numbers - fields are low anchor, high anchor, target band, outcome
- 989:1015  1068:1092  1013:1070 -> 0.09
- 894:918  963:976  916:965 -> -0.13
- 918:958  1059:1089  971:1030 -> 0.14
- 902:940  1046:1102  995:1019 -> 0.06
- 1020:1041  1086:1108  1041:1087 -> -0.10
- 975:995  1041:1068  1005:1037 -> 0.29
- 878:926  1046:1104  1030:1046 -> 0.03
